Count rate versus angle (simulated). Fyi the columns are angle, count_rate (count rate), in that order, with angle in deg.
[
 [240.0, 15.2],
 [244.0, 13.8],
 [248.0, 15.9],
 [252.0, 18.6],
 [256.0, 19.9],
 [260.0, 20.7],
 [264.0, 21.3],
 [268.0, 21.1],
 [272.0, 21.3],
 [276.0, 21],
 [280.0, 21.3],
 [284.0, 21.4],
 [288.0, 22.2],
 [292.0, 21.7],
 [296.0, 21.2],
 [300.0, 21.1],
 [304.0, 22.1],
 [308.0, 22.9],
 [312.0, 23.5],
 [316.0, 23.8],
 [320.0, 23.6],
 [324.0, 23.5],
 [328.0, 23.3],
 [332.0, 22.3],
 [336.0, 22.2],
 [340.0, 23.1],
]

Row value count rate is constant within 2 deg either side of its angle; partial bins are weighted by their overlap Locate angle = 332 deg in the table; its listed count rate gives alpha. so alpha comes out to 22.3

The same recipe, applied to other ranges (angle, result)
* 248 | 15.9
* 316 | 23.8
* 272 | 21.3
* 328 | 23.3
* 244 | 13.8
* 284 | 21.4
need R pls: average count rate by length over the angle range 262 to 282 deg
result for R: 21.2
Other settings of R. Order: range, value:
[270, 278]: 21.1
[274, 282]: 21.1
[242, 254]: 16.1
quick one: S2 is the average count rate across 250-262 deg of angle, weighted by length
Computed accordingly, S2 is 19.7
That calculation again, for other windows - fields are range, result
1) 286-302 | 21.5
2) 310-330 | 23.5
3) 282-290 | 21.8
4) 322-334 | 23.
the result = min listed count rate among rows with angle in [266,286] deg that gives 21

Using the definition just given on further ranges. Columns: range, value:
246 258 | 15.9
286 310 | 21.1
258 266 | 20.7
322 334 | 22.3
